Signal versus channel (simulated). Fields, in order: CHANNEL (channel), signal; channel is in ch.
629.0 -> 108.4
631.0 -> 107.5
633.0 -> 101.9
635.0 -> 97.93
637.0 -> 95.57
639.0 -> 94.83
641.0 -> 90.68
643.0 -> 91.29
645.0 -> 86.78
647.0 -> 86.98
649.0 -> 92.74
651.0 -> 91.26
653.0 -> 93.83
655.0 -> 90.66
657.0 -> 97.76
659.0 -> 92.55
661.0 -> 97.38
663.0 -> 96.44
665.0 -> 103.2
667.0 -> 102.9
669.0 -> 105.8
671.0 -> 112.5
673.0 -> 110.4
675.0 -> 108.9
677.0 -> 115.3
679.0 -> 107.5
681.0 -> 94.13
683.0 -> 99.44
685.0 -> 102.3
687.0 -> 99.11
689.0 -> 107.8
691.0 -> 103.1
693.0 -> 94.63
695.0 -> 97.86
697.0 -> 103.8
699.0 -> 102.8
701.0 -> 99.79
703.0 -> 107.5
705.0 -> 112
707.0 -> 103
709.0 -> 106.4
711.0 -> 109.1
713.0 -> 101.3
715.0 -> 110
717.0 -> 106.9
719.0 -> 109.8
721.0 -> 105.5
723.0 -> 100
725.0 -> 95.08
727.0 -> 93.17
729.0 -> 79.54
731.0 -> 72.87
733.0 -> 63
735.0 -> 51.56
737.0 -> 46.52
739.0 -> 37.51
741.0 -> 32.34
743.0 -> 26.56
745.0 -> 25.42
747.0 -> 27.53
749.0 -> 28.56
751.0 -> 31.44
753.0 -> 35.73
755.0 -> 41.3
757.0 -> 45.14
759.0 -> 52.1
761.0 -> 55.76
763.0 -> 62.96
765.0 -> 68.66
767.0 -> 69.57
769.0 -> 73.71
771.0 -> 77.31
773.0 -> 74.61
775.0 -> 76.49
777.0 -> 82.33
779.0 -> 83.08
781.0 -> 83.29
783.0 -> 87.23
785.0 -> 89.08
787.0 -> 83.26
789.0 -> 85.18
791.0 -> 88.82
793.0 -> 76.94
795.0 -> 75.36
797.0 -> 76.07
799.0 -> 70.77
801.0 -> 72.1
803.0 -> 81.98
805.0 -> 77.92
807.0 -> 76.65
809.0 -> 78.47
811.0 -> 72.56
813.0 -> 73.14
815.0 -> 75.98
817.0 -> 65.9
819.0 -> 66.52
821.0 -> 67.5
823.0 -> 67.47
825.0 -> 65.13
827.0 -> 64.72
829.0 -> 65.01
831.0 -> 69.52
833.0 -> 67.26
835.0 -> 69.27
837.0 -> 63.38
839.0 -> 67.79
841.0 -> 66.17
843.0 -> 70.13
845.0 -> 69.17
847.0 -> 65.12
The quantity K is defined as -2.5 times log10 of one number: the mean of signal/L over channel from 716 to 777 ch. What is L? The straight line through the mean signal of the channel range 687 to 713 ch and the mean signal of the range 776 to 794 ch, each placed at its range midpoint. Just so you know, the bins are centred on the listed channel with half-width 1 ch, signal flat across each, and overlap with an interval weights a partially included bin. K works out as 0.44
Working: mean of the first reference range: 104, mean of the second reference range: 84.4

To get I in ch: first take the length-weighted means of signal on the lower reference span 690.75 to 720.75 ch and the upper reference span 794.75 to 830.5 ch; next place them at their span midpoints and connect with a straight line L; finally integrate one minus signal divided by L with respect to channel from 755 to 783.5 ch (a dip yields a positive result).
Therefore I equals 5.05 ch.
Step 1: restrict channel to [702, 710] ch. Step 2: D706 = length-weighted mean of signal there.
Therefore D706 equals 107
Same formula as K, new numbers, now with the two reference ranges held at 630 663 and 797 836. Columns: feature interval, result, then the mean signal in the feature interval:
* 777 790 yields -0.127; 85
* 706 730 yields -0.199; 102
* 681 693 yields -0.139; 101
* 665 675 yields -0.179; 108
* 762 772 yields 0.108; 70.4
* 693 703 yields -0.159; 101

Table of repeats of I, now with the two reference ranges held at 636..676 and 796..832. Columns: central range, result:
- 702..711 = -1.9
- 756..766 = 2.9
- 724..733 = 0.3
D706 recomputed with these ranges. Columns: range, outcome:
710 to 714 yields 105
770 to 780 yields 78.8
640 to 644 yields 91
